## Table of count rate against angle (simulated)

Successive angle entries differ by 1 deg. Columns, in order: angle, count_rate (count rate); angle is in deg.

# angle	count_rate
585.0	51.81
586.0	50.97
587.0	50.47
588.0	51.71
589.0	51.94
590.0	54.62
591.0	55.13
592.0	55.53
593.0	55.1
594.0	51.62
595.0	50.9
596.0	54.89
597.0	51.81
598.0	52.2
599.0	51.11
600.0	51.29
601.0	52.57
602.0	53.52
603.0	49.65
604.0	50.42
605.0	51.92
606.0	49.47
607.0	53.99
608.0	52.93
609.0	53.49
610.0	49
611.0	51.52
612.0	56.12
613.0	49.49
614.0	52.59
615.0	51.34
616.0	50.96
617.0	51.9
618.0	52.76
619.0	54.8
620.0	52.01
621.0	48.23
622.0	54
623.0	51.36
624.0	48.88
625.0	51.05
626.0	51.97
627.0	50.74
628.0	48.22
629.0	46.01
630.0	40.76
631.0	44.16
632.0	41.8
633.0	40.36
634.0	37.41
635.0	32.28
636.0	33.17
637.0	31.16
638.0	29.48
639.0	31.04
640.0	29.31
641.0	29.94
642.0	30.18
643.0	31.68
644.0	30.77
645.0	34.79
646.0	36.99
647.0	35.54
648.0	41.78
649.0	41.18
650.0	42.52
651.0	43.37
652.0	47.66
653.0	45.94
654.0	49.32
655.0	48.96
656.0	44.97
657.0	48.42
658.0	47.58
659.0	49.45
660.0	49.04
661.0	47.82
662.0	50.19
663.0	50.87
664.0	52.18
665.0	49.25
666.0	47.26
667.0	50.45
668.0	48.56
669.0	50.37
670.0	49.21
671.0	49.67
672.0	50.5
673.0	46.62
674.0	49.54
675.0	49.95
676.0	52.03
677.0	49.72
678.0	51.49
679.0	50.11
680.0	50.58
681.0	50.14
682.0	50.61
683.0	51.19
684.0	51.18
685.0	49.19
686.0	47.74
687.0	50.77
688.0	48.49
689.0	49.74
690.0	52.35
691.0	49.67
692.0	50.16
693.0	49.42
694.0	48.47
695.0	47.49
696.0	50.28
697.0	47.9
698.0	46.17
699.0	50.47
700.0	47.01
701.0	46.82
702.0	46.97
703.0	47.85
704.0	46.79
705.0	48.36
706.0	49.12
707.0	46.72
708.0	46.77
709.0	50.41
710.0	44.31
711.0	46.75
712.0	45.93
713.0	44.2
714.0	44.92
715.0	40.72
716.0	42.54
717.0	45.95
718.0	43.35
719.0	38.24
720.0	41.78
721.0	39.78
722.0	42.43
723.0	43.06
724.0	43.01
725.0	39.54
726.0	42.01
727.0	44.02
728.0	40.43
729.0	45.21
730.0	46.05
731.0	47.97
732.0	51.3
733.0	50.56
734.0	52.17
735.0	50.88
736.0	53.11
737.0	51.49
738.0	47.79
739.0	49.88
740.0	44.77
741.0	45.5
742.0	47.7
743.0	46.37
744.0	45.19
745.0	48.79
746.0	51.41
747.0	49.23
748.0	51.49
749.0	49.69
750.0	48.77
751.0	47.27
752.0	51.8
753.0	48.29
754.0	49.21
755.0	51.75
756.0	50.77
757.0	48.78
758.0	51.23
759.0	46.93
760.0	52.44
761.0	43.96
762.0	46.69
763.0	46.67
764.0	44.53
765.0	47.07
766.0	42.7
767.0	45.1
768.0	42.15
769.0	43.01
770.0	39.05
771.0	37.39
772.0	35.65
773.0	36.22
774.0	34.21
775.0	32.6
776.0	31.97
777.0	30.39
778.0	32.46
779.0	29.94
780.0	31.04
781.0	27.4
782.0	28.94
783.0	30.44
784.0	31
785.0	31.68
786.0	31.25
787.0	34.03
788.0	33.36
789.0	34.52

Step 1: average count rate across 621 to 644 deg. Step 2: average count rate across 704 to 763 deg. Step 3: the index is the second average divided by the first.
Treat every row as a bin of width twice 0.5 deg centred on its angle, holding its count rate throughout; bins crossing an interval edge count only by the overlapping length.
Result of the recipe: 1.2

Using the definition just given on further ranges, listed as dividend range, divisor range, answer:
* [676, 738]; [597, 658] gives 1.04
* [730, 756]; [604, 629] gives 0.96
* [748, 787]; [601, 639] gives 0.86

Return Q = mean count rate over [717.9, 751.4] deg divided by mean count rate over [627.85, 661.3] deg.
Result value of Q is 1.16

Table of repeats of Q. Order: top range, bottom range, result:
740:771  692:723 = 1.03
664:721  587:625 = 0.92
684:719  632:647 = 1.43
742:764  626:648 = 1.32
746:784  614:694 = 0.91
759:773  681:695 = 0.87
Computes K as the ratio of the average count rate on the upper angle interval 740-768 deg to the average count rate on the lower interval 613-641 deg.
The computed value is 1.08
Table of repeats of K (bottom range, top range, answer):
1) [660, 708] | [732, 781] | 0.91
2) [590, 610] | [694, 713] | 0.91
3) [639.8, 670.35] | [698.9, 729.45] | 1.02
